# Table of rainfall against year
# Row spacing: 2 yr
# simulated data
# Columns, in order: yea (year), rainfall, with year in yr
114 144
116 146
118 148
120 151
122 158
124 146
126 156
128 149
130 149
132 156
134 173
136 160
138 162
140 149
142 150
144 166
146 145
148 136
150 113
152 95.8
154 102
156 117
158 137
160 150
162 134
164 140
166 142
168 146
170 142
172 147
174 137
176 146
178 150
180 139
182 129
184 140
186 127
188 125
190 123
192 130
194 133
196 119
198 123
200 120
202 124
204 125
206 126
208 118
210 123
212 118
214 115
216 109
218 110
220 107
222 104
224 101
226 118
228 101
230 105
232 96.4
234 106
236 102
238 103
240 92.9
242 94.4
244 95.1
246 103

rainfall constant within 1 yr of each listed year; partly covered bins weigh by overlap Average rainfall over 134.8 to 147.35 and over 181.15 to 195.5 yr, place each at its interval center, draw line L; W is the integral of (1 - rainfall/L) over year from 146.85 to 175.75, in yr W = 2.4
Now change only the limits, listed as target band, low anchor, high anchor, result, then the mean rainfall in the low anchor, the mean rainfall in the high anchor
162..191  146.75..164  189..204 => -3.1 yr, 124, 125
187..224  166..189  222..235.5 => 0.3 yr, 139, 104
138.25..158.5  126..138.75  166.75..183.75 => 2.7 yr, 158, 142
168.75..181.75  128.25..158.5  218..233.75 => -1.6 yr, 141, 105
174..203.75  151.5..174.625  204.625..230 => -1.7 yr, 133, 112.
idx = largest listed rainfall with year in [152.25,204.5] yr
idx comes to 150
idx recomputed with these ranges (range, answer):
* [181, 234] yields 140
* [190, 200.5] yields 133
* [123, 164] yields 173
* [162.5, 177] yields 147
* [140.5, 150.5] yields 166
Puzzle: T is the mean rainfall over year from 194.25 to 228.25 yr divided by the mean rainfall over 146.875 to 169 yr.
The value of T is 0.9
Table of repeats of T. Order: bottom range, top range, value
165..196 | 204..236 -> 0.81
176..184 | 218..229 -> 0.76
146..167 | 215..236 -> 0.83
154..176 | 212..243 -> 0.76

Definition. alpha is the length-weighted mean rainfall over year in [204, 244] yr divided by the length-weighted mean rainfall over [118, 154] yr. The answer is 0.74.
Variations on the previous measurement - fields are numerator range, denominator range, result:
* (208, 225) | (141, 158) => 0.87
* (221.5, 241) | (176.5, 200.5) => 0.79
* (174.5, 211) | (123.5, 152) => 0.87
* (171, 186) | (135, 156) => 1.02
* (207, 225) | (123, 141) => 0.72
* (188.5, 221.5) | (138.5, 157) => 0.91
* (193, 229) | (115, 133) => 0.77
